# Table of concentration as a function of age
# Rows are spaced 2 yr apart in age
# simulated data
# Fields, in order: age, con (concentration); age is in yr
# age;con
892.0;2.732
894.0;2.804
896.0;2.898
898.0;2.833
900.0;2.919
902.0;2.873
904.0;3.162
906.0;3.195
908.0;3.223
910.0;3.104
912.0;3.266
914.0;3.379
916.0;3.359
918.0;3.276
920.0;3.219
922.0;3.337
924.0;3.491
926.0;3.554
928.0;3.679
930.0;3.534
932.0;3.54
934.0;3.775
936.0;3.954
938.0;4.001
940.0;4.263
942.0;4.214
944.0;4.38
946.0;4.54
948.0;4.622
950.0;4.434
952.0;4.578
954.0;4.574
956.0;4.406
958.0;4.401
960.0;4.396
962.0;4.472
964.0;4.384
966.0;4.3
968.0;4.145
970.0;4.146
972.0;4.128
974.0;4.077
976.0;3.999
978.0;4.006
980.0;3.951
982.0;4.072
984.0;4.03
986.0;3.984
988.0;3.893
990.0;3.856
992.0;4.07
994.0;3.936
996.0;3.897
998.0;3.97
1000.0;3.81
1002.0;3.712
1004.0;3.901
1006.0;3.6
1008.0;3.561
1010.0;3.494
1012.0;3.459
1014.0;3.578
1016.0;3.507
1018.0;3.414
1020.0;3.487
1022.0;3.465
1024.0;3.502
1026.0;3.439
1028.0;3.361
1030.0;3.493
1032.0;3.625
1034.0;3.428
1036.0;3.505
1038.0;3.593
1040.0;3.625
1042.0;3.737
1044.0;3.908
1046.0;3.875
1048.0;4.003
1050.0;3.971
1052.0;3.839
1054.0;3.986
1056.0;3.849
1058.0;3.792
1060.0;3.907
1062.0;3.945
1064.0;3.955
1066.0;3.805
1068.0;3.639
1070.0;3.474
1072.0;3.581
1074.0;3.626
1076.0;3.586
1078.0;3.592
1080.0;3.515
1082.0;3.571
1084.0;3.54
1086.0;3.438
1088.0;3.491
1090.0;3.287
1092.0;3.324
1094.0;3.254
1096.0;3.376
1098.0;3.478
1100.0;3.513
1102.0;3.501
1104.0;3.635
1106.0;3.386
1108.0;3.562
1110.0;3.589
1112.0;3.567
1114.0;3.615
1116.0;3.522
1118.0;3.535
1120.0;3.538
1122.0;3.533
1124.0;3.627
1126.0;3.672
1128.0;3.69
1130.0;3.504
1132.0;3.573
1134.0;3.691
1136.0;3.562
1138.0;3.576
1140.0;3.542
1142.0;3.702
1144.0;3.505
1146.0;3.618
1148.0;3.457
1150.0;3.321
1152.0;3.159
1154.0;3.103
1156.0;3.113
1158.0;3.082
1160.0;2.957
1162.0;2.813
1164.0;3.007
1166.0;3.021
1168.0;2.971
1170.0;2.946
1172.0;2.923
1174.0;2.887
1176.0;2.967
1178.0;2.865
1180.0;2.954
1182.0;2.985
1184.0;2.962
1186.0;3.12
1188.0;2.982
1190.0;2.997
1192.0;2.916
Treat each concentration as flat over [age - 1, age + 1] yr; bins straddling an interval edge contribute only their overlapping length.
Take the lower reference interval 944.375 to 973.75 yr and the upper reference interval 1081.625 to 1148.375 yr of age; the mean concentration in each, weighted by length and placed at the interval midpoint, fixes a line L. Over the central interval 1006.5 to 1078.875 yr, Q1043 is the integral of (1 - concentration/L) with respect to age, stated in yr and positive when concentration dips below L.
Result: 4.9 yr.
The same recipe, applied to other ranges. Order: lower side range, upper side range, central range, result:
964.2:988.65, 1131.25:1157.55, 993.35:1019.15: 1.9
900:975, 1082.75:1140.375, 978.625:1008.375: -1.1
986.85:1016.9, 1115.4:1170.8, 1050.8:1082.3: -1.4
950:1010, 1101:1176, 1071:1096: 1.0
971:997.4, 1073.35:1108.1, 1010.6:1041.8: 2.3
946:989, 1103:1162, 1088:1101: 0.9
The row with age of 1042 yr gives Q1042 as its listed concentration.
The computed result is 3.737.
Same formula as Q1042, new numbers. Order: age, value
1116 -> 3.522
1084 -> 3.54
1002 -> 3.712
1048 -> 4.003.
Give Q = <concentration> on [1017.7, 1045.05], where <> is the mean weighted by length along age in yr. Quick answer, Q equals 3.55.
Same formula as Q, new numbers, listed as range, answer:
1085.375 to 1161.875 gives 3.46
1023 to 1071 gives 3.72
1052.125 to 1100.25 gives 3.61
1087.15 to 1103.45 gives 3.41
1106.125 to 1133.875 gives 3.58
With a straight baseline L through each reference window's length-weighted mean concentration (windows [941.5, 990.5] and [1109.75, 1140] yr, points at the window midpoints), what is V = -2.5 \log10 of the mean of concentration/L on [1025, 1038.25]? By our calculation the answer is 0.14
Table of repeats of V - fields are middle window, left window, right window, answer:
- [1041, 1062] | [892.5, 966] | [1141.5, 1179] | -0.14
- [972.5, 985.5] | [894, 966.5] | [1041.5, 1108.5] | -0.09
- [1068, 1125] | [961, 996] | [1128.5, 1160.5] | 0.03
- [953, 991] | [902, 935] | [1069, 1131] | -0.22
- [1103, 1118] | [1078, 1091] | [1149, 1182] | -0.07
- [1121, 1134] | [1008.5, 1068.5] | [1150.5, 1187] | -0.13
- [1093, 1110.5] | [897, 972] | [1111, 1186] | -0.02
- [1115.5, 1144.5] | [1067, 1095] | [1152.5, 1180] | -0.13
